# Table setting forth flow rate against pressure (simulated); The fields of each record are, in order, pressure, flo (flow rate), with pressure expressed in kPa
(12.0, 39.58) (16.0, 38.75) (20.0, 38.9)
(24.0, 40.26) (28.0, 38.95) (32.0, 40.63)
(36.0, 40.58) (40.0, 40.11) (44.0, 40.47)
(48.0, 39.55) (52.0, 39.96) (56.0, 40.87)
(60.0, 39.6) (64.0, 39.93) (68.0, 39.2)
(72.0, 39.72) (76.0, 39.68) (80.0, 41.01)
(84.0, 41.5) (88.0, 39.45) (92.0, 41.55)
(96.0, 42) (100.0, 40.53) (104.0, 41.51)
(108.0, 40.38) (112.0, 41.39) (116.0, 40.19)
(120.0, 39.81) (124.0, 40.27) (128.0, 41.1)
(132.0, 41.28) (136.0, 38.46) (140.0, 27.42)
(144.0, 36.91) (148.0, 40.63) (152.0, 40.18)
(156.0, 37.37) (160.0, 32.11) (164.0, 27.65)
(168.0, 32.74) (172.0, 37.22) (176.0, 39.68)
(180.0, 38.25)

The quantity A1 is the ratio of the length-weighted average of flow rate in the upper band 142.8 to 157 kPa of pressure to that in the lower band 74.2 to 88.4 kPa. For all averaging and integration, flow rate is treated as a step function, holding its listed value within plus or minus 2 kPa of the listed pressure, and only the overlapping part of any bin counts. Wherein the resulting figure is 1.0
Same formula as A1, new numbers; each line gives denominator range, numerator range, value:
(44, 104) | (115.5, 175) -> 0.91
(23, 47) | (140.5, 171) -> 0.87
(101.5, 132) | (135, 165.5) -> 0.86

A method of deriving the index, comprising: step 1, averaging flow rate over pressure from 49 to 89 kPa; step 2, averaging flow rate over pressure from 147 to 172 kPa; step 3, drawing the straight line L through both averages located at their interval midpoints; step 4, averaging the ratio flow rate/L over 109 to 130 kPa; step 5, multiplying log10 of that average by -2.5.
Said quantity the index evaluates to -0.09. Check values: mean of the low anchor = 40.1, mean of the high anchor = 35.1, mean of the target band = 40.5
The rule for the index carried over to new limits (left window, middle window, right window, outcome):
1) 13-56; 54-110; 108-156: -0.03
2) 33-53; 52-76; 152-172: -0.02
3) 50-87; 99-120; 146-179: -0.07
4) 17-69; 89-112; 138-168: -0.11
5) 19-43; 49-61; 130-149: -0.02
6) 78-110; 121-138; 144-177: -0.05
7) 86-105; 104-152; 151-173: -0.04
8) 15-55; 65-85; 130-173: -0.05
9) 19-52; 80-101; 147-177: -0.08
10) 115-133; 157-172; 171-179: 0.21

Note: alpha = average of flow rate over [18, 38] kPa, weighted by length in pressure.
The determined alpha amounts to 39.9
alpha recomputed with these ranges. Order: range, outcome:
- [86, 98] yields 41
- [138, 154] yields 36.3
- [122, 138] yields 40.3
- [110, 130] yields 40.6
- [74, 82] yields 40.3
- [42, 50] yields 40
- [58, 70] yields 39.6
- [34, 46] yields 40.4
